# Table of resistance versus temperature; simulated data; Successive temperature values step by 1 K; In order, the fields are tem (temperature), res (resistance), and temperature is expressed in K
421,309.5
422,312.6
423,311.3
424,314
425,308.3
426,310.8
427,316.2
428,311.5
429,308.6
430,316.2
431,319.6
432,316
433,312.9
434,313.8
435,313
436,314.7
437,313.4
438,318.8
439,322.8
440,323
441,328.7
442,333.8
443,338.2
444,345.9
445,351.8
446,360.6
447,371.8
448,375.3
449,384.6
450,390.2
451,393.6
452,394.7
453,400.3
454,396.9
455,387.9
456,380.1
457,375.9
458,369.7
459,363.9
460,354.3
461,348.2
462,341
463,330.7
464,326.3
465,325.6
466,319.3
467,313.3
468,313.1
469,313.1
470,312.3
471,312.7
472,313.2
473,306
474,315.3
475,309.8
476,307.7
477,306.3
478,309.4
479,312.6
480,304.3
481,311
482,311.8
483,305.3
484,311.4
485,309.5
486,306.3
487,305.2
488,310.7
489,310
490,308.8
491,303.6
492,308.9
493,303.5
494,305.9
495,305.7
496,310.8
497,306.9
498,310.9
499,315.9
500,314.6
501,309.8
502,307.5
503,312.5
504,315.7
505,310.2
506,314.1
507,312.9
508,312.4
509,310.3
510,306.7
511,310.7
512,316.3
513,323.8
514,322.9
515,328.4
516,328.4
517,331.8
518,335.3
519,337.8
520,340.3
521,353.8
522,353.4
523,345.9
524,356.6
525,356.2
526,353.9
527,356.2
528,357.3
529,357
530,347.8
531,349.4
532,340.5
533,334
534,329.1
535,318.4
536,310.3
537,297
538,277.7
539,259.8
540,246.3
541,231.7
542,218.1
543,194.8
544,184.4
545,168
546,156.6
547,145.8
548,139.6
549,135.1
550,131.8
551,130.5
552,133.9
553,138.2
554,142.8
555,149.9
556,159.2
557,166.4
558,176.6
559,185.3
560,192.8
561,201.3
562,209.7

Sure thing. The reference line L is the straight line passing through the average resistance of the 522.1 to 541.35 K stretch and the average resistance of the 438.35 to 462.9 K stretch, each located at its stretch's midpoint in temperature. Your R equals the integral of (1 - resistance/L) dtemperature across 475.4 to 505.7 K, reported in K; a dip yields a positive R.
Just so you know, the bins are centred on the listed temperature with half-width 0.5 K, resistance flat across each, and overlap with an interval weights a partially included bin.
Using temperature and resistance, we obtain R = 3.0 K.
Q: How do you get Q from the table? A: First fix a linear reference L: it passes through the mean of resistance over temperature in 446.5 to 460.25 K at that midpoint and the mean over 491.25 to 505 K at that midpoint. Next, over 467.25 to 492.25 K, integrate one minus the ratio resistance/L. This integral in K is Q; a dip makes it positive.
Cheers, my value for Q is 2.2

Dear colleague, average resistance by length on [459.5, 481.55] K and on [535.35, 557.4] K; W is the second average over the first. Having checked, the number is 0.6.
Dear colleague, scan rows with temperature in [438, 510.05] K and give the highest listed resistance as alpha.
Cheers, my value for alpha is 400.3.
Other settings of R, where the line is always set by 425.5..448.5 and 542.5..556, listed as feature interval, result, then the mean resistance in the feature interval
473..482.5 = -1.7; 310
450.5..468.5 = -4.0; 357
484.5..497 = -3.3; 307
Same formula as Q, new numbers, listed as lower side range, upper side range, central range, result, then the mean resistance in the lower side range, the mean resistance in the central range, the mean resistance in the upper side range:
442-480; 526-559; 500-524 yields -4.5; 344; 324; 232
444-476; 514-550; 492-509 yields 0.3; 349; 311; 289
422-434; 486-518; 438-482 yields -3.9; 313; 341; 313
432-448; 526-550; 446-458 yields -2.3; 332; 385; 262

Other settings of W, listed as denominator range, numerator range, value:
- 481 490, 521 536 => 1.12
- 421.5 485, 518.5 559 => 0.76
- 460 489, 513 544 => 1.01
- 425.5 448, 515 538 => 1.04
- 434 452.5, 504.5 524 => 0.94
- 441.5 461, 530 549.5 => 0.66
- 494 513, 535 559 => 0.61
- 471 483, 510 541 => 1.06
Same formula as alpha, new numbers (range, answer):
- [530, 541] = 349.4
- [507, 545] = 357.3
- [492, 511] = 315.9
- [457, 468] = 375.9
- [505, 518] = 335.3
